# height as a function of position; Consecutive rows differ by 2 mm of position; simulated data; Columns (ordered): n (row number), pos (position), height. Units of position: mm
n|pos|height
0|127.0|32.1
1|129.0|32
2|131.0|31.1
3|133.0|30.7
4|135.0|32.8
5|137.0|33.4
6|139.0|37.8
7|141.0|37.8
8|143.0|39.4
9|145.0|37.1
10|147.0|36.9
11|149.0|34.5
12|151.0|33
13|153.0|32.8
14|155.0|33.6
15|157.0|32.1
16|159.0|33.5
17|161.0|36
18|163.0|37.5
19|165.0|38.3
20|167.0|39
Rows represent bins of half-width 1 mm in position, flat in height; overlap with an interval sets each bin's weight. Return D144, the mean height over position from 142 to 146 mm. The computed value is 38.2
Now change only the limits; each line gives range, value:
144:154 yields 34.9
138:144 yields 38.3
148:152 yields 33.8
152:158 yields 32.8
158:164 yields 35.7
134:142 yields 35.4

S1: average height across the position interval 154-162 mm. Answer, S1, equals 33.8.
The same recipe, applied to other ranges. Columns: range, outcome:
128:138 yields 32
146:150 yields 35.7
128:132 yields 31.6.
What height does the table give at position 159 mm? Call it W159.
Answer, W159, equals 33.5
